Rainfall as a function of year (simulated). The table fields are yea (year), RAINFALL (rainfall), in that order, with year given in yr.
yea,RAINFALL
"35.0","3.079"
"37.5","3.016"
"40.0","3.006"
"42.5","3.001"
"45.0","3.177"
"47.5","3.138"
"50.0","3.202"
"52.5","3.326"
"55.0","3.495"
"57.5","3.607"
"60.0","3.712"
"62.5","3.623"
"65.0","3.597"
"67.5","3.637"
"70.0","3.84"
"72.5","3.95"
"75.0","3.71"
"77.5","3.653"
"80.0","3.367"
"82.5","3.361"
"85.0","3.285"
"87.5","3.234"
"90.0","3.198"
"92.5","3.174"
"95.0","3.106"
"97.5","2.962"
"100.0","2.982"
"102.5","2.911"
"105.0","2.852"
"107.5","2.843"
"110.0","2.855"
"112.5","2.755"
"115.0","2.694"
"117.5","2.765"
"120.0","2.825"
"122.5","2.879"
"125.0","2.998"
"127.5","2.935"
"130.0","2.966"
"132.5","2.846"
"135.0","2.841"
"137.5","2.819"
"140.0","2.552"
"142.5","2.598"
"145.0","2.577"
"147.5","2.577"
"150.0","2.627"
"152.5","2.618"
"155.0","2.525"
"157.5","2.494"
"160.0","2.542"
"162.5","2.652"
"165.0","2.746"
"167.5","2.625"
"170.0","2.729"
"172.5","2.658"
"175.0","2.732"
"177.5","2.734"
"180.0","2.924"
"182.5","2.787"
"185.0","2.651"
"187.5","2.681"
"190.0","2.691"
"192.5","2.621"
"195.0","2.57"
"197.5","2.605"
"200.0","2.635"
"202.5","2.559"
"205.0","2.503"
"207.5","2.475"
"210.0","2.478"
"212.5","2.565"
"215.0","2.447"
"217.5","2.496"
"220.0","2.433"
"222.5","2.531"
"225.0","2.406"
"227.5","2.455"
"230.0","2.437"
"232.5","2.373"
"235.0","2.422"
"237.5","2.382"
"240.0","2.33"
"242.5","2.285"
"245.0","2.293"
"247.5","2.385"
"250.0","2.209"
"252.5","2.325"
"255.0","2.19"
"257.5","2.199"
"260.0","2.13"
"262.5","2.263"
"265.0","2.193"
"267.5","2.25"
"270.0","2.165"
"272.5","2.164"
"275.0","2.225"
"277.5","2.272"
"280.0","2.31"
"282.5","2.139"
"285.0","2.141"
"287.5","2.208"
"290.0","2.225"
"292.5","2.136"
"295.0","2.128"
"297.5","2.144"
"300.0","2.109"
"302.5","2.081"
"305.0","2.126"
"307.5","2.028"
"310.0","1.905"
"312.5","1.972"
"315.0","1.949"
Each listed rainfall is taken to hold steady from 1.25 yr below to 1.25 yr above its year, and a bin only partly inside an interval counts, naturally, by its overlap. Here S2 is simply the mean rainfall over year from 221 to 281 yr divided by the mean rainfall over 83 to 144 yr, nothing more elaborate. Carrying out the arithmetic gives 0.8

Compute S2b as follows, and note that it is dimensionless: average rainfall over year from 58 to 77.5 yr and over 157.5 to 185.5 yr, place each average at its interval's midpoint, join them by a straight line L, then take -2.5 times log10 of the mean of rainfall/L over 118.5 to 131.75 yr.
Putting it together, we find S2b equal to 0.08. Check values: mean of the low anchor 3.72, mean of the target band 2.91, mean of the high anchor 2.7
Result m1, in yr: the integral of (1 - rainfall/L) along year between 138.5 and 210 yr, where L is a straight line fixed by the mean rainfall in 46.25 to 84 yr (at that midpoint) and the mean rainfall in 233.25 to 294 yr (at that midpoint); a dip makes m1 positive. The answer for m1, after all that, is 4.9 yr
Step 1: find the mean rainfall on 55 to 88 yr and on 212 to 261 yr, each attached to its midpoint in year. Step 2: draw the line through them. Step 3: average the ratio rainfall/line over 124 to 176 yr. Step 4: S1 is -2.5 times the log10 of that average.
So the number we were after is 0.12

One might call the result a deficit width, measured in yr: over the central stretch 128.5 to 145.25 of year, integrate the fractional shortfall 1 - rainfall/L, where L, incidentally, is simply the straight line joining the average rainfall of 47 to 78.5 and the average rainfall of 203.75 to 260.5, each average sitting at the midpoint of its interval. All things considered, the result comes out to 1.7 yr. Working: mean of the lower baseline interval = 3.59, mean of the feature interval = 2.76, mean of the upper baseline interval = 2.38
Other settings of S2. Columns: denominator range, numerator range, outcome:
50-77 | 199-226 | 0.69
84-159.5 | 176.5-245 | 0.89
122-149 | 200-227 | 0.90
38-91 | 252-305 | 0.64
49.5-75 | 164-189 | 0.75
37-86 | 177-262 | 0.72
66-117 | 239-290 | 0.69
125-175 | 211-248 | 0.90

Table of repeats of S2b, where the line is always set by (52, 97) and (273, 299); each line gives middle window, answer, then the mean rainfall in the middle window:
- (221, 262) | 0.06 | 2.33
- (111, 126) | 0.14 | 2.82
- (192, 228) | 0.06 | 2.52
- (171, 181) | 0.04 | 2.76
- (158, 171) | 0.11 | 2.65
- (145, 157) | 0.17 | 2.58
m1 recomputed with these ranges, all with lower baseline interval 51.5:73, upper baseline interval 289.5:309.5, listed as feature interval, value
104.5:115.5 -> 1.7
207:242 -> 2.0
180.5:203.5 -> 1.2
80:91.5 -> 0.7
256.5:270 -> 0.8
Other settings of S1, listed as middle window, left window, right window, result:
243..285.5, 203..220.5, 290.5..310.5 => 0.01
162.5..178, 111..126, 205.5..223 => -0.02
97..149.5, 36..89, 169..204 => 0.09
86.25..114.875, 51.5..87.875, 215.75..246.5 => 0.13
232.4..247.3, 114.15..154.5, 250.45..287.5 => -0.01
